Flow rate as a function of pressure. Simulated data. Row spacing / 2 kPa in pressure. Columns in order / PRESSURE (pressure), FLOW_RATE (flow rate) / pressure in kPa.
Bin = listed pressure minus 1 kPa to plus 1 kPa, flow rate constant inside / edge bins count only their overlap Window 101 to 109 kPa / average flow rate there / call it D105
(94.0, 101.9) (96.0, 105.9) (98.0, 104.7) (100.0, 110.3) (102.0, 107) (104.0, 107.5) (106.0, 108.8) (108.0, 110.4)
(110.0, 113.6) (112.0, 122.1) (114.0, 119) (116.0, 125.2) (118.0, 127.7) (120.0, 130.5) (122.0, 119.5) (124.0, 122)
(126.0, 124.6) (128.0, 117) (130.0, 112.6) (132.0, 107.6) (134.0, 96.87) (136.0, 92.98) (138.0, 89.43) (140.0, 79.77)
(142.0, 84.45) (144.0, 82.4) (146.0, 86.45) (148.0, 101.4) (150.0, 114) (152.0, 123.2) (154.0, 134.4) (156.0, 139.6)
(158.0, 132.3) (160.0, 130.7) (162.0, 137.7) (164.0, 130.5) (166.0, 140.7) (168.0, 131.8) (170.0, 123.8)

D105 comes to 108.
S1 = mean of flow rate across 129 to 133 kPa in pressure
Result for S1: 110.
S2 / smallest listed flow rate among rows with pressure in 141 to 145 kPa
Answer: 82.4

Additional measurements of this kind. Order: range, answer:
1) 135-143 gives 79.77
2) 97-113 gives 104.7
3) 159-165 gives 130.5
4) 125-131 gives 112.6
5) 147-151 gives 101.4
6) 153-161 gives 130.7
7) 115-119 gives 125.2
